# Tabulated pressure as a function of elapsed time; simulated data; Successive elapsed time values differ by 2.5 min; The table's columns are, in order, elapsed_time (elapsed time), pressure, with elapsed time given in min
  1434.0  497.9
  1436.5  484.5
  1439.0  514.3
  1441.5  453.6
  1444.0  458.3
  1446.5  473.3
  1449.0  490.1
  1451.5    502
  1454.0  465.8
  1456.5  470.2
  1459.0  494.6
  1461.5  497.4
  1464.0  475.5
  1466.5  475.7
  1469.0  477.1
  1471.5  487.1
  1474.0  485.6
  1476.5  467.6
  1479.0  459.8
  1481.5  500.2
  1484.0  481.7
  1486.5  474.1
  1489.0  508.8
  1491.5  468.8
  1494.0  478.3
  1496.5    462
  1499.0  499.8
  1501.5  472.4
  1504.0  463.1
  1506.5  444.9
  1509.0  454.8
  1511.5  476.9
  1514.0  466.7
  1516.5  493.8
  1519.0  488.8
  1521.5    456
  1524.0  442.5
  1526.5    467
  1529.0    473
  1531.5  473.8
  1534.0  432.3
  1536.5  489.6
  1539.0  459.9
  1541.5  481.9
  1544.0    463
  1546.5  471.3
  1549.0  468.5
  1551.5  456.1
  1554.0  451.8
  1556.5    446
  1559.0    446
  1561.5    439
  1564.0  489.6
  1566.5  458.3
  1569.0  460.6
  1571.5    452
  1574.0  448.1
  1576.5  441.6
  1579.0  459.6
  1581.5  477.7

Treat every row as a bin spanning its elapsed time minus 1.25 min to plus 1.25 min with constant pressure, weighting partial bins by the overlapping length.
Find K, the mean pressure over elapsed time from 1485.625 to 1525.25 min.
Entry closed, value 472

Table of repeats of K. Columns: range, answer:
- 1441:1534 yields 475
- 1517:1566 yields 463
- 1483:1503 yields 481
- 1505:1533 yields 467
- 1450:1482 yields 481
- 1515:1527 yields 470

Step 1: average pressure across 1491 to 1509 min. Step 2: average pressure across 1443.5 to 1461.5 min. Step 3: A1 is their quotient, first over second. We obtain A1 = 0.97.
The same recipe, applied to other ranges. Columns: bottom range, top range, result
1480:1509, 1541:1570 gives 0.97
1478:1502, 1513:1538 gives 0.97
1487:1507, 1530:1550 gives 0.98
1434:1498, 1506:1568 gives 0.97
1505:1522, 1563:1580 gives 0.98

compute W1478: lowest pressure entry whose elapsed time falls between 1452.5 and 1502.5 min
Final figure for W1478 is 459.8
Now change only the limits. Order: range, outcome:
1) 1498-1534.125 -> 432.3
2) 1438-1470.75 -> 453.6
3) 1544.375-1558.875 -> 446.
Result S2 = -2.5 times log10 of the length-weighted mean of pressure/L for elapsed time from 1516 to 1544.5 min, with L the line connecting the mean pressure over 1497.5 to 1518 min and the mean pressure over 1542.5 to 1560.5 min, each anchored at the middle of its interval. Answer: -0.01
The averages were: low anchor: 472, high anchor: 458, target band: 468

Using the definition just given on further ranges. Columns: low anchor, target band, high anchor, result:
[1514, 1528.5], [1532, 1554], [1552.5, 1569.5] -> -0.01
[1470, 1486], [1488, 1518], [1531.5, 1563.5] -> 0.00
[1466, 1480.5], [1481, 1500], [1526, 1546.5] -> -0.02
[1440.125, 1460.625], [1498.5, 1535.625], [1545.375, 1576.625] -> 0.00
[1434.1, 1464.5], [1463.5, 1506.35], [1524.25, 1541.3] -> -0.01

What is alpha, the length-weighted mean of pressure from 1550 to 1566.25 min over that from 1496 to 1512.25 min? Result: 0.97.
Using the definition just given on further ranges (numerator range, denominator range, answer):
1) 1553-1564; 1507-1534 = 0.96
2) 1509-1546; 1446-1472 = 0.97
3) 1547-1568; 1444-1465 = 0.95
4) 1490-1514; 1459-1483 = 0.97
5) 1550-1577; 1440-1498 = 0.95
